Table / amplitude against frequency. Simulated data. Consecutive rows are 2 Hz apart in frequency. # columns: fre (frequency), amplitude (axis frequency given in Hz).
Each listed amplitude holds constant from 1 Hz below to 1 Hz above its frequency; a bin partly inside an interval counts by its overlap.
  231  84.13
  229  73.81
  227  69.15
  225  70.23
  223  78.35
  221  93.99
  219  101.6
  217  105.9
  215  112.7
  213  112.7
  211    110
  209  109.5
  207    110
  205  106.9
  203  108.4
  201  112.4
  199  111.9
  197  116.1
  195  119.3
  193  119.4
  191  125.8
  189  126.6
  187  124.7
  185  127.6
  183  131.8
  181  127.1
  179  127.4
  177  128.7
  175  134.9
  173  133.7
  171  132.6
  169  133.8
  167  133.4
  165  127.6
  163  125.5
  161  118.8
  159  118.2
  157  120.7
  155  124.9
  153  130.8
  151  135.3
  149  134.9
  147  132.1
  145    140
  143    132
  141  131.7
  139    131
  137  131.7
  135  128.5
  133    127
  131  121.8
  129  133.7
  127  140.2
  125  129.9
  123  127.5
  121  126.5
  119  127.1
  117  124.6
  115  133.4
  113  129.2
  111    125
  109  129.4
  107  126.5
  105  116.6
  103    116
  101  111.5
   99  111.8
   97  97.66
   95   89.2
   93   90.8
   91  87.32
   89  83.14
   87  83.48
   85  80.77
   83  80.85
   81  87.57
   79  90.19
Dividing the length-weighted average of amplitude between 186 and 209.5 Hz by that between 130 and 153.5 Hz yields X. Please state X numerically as 0.9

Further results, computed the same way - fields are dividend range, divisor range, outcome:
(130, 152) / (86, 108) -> 1.30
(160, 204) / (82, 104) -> 1.33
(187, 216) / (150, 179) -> 0.89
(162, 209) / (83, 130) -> 1.09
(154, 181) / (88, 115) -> 1.16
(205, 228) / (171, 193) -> 0.76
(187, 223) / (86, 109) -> 1.09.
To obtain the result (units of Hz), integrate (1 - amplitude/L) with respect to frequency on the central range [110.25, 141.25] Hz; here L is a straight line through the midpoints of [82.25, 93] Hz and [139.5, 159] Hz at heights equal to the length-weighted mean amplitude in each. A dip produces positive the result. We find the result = -4.63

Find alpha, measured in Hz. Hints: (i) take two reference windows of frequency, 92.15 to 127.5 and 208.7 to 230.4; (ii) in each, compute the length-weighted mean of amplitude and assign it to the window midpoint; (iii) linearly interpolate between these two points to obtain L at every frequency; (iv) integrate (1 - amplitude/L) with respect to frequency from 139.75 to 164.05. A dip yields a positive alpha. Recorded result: -4.2 Hz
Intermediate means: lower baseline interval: 119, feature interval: 129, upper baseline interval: 93.7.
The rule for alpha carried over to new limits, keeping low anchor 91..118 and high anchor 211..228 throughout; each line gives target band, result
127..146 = -3.9 Hz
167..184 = -4.9 Hz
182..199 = -4.1 Hz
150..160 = -1.9 Hz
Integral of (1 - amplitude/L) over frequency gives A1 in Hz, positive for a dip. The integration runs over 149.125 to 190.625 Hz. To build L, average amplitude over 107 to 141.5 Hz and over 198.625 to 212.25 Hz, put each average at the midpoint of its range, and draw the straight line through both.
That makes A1 -3.54 Hz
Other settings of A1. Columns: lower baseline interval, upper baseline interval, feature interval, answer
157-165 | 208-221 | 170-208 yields -2.6 Hz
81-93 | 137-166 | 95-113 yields -3.7 Hz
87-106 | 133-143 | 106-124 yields -2.3 Hz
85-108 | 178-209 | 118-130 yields -2.8 Hz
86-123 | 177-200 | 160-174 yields -1.0 Hz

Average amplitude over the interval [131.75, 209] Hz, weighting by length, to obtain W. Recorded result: 126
